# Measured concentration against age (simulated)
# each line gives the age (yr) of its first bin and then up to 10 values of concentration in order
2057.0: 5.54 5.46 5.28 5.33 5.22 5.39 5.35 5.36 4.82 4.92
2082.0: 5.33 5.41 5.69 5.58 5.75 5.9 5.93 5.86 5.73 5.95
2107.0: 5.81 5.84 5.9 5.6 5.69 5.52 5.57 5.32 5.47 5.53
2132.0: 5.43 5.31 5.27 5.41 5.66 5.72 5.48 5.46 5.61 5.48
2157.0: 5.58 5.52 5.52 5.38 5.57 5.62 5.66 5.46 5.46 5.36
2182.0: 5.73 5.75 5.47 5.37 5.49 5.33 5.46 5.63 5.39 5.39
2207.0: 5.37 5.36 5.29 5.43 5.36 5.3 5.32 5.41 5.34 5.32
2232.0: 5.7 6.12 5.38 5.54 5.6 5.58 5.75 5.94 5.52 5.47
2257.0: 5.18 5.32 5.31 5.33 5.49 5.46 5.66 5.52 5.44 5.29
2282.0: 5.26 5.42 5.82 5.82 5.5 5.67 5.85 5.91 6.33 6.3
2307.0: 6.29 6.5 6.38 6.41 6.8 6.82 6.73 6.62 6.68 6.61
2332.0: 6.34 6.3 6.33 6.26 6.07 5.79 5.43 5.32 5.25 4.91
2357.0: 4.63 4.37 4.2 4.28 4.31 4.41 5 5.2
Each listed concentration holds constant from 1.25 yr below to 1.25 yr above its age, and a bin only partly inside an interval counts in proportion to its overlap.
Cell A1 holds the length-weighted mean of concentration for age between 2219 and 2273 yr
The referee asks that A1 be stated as 5.5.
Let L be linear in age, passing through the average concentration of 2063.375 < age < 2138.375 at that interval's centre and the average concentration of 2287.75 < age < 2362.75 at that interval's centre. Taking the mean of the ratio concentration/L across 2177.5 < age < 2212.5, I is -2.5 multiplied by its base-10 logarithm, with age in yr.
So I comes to 0.05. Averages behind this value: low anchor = 5.53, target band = 5.46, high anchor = 5.96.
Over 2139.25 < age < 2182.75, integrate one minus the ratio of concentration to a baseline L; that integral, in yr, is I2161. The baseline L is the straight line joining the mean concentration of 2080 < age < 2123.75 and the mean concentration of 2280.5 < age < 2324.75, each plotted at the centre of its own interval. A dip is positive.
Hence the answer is 2.08 yr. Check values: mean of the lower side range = 5.69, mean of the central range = 5.54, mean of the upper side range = 6.12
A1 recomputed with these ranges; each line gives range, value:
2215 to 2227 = 5.35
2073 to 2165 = 5.55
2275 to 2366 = 5.82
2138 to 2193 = 5.53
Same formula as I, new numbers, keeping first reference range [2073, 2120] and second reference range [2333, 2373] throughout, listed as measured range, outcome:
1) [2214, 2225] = 0.01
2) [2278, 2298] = -0.06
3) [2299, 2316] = -0.20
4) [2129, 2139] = 0.03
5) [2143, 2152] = -0.01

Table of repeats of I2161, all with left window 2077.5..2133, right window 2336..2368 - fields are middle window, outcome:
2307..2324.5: -4.54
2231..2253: -1.31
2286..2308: -2.83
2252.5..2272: -0.23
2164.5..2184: -0.21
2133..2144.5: 0.22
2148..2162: -0.01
